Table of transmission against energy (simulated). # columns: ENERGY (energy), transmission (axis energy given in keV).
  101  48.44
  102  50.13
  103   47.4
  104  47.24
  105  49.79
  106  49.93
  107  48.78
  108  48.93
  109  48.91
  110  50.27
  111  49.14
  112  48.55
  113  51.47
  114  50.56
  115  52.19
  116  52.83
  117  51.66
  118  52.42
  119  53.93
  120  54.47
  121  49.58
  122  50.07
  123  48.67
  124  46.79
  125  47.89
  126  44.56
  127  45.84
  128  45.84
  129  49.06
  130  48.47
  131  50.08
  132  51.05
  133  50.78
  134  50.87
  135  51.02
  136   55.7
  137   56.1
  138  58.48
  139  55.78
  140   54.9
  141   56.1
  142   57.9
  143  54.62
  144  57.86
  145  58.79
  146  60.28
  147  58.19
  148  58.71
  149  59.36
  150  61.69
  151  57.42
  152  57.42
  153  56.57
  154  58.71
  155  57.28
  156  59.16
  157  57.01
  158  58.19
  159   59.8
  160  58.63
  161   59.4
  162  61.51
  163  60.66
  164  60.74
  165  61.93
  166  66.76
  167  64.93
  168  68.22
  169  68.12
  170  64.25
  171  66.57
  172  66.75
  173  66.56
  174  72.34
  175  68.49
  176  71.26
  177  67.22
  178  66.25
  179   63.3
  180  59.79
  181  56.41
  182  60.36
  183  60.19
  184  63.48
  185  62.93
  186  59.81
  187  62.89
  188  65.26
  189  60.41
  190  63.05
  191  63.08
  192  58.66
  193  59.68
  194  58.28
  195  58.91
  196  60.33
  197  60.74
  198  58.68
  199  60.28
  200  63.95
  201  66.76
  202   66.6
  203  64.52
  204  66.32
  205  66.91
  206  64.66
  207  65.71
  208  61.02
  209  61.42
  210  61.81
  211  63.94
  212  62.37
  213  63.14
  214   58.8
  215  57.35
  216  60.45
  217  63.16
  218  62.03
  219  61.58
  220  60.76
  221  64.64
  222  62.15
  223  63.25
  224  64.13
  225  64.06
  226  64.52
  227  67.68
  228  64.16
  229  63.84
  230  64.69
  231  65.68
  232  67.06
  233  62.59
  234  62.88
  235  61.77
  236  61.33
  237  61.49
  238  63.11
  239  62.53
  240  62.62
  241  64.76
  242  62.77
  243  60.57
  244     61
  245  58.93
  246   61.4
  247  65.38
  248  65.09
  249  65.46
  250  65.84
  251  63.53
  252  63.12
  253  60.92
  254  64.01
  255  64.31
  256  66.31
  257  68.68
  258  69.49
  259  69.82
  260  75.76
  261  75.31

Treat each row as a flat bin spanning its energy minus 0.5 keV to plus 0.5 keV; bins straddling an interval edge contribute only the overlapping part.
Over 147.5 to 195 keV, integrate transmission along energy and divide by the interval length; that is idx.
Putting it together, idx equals 62.1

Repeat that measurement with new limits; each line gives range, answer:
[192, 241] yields 62.8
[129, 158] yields 56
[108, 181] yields 56.8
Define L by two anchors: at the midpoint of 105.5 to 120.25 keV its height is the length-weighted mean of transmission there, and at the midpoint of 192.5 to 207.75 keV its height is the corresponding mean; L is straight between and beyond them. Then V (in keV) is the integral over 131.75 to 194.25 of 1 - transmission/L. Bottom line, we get -3.0 keV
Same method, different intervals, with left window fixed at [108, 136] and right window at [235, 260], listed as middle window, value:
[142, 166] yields -2.44 keV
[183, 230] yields -2.48 keV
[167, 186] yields -3.03 keV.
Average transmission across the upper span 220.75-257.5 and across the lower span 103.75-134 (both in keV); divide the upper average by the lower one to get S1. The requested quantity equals 1.3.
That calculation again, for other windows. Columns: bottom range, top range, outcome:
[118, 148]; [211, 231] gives 1.19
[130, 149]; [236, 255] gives 1.14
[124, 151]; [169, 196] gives 1.18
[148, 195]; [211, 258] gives 1.02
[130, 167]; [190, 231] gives 1.09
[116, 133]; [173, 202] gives 1.27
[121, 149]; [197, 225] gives 1.19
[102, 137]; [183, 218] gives 1.25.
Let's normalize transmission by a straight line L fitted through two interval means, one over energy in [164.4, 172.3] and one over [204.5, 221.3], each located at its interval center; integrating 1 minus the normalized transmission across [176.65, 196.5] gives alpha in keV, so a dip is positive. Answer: 0.9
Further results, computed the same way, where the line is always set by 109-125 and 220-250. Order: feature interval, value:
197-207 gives -0.72 keV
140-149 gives -0.68 keV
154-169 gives -1.53 keV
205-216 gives -0.25 keV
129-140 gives -0.03 keV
